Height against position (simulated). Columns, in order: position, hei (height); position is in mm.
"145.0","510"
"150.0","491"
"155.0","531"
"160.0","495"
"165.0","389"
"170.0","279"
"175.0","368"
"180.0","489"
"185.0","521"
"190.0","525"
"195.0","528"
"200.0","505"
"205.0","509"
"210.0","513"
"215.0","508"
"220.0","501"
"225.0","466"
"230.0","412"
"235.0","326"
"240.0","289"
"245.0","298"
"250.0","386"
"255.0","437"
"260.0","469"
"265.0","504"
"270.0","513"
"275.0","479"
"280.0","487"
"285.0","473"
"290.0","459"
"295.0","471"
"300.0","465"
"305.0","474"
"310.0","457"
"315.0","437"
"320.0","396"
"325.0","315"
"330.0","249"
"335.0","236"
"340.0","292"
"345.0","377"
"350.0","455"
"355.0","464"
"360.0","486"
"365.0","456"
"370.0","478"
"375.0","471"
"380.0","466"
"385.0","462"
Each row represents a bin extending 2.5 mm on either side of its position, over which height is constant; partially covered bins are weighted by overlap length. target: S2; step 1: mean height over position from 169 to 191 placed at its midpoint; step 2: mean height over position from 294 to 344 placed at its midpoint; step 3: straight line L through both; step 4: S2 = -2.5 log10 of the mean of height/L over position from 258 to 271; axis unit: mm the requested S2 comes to -0.23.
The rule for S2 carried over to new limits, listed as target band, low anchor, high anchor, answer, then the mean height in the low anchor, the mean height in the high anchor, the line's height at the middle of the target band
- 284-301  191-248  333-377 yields -0.095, 443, 414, 427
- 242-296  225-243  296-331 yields -0.181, 358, 409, 380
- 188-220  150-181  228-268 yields -0.243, 427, 391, 411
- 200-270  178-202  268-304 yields 0.139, 514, 477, 497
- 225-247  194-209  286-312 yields 0.388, 512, 466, 496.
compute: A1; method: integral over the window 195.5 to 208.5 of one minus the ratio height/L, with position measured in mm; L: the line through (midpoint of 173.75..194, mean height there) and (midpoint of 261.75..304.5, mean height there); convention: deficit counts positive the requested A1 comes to -0.7 mm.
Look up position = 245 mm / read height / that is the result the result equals 298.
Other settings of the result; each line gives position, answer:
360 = 486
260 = 469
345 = 377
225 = 466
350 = 455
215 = 508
